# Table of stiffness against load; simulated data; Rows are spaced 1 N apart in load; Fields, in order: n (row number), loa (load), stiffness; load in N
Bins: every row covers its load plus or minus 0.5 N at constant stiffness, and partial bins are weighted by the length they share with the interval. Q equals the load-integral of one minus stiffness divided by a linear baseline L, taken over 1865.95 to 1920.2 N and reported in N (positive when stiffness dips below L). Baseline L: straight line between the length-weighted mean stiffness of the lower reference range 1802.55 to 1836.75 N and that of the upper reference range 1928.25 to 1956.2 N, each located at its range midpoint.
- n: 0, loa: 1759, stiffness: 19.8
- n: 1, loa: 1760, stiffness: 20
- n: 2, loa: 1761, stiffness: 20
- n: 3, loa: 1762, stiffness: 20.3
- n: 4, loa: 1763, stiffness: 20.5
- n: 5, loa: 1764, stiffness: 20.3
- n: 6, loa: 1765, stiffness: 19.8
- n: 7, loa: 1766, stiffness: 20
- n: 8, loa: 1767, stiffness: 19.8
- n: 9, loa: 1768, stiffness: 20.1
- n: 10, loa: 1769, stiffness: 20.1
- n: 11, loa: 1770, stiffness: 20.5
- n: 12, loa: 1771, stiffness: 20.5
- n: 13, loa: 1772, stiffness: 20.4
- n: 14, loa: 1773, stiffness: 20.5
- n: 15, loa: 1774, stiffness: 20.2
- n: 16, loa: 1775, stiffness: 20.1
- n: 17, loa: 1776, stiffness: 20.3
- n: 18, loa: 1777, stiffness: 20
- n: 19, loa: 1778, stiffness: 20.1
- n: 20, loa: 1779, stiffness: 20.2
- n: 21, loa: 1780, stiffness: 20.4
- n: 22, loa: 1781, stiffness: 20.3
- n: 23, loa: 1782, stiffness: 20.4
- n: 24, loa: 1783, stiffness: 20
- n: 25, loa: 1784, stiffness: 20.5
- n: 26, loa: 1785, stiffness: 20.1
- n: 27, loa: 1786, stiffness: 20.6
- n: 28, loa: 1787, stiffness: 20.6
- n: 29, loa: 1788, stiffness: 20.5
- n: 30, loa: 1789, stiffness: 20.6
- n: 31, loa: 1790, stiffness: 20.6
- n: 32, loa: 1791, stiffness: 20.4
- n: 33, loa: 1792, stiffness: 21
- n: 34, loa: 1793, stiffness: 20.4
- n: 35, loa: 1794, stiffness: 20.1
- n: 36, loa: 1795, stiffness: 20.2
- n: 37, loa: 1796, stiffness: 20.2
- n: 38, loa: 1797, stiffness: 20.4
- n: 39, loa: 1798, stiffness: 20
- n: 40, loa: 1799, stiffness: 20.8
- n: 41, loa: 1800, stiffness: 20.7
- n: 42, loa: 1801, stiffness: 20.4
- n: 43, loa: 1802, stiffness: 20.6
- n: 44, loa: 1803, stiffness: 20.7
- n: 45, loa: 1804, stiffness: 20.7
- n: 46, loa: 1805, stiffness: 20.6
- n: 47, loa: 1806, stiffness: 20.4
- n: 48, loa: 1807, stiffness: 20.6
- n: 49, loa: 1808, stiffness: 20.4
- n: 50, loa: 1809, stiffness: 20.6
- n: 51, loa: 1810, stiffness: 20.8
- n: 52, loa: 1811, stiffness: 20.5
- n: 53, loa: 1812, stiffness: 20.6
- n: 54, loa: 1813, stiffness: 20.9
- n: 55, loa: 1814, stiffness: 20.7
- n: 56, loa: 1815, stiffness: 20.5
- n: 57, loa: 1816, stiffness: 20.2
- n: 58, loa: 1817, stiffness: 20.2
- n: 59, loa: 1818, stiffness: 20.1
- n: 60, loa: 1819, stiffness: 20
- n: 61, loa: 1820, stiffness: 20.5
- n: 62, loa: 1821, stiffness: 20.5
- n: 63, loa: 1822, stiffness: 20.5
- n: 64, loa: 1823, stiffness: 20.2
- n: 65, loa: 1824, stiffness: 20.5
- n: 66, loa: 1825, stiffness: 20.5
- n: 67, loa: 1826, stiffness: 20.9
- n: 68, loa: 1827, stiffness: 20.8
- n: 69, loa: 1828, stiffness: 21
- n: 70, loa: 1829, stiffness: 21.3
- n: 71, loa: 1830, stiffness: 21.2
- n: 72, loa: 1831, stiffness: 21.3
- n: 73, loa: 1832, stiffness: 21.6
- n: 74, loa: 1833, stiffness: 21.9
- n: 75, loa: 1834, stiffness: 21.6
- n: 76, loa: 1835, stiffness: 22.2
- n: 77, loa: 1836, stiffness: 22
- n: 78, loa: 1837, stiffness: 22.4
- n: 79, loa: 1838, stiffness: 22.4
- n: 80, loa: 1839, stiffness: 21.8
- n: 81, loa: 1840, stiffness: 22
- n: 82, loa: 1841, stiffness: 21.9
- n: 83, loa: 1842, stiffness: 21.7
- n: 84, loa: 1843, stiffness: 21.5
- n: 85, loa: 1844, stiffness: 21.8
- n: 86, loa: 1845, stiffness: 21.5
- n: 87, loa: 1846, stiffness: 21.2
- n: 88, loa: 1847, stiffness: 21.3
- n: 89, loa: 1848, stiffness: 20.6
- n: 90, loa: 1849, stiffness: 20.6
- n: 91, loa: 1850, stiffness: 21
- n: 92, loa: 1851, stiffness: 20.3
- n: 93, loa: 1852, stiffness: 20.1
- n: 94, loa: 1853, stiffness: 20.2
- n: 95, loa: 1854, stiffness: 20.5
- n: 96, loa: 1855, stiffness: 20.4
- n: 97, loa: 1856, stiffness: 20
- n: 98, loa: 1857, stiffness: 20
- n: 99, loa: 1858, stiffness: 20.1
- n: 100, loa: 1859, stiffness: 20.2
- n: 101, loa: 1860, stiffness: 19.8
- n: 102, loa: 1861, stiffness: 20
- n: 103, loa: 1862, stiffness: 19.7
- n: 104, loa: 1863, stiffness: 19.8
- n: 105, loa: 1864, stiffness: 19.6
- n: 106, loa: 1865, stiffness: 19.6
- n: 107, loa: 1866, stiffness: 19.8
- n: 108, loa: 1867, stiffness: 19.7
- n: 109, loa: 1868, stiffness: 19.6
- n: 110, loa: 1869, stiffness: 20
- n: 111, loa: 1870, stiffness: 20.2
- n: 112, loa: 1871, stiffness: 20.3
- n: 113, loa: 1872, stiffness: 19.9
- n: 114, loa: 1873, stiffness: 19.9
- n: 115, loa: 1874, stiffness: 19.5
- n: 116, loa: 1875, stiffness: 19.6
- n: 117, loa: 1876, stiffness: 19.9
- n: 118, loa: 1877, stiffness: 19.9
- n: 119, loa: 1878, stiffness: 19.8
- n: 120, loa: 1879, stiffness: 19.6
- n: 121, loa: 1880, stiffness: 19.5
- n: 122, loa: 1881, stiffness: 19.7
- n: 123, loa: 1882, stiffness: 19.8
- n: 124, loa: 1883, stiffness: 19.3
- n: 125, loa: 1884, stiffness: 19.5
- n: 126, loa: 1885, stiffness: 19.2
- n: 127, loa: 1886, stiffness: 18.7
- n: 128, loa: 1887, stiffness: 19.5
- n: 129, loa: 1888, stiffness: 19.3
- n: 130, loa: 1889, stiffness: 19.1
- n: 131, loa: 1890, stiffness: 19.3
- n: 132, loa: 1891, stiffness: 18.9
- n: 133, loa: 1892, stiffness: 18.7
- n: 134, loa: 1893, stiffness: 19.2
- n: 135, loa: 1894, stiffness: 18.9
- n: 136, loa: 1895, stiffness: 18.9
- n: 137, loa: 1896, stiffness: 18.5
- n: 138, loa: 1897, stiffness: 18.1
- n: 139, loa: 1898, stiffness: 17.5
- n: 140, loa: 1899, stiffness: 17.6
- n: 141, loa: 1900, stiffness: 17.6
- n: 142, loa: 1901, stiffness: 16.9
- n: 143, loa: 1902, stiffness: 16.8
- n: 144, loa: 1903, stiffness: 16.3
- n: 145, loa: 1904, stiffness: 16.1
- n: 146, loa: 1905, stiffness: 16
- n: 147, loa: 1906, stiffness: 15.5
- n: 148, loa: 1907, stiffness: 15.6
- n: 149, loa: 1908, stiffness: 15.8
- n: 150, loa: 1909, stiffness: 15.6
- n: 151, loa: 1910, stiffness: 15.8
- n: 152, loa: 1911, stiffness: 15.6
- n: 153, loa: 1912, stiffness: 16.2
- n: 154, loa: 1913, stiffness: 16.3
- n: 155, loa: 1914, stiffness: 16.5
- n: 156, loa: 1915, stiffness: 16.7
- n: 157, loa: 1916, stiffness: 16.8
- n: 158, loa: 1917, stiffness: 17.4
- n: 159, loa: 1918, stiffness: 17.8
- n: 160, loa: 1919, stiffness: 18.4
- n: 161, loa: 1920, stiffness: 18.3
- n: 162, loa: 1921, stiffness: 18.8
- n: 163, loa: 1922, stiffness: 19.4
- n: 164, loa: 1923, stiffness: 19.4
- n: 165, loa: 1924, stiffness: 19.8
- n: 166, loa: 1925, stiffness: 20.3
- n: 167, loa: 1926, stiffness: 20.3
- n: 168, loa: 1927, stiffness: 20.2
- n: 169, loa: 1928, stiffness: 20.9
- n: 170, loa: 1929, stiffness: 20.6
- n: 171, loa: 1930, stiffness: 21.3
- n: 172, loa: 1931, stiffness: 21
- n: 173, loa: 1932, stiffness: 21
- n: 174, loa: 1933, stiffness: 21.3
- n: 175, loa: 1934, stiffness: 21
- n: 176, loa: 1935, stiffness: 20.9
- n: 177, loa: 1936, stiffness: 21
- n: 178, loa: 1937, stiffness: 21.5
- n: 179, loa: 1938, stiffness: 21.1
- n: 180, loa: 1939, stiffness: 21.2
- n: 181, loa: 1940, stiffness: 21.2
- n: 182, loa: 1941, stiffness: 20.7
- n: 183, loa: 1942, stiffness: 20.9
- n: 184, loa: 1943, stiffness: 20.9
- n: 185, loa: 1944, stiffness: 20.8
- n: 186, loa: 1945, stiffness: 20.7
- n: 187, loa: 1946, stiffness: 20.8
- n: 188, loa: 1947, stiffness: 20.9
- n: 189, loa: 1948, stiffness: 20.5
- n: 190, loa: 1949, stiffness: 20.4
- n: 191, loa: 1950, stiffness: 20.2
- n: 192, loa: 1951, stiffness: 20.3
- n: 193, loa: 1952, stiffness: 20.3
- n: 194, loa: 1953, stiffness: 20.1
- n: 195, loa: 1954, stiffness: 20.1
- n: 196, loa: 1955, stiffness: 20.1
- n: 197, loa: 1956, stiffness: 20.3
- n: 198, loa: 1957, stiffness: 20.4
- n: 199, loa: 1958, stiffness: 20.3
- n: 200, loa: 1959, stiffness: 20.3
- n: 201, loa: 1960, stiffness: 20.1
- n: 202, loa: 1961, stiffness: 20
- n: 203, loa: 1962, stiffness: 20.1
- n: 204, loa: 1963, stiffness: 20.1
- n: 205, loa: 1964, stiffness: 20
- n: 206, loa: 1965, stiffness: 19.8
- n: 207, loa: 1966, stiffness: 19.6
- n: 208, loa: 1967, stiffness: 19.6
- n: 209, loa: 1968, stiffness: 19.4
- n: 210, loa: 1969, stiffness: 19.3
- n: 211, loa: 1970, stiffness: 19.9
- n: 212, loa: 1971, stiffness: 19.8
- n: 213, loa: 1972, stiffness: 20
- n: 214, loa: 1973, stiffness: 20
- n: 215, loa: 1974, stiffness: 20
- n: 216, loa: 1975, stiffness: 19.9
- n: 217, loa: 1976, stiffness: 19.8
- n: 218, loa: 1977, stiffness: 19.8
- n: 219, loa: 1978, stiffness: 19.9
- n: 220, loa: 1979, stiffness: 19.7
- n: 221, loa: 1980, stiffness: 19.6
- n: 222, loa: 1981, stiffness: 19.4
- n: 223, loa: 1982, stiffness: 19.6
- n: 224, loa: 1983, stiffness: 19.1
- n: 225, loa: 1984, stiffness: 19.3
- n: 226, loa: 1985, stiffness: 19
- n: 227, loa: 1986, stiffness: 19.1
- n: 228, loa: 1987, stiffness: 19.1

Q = 6.58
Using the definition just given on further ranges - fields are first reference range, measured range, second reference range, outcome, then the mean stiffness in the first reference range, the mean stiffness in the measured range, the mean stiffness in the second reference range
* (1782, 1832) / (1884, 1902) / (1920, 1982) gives 1.6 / 20.5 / 18.6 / 20.3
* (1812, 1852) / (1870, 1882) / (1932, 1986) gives 0.6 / 21.1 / 19.8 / 20.2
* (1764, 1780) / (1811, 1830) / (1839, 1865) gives -0.1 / 20.2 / 20.6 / 20.6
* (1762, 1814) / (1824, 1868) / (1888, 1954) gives -2.4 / 20.4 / 20.9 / 19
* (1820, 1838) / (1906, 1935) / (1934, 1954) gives 3.3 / 21.2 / 18.5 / 20.7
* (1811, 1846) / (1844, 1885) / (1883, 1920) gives -1.5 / 21.1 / 20.1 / 17.6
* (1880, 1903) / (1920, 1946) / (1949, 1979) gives -1.6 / 18.6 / 20.6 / 20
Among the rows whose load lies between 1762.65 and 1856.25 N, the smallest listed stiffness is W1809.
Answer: 19.8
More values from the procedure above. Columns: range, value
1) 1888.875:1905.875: 16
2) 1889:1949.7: 15.5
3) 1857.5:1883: 19.3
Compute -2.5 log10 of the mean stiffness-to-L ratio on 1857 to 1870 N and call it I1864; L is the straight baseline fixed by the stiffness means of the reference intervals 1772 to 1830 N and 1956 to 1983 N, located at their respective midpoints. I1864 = 0.021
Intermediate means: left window 20.5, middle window 19.8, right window 19.9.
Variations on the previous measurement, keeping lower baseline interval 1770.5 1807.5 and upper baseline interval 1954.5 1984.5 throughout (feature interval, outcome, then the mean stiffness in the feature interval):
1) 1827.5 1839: -0.08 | 21.7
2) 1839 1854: -0.05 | 21.1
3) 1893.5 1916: 0.19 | 16.8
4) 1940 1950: -0.04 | 20.7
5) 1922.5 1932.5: -0.03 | 20.5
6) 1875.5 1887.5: 0.03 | 19.5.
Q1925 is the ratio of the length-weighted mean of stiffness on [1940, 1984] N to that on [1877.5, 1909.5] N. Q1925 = 1.1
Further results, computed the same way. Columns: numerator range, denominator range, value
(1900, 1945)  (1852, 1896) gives 0.96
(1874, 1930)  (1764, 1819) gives 0.90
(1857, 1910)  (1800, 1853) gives 0.90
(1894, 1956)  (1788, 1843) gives 0.91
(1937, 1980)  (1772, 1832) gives 0.99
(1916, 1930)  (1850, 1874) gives 0.97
